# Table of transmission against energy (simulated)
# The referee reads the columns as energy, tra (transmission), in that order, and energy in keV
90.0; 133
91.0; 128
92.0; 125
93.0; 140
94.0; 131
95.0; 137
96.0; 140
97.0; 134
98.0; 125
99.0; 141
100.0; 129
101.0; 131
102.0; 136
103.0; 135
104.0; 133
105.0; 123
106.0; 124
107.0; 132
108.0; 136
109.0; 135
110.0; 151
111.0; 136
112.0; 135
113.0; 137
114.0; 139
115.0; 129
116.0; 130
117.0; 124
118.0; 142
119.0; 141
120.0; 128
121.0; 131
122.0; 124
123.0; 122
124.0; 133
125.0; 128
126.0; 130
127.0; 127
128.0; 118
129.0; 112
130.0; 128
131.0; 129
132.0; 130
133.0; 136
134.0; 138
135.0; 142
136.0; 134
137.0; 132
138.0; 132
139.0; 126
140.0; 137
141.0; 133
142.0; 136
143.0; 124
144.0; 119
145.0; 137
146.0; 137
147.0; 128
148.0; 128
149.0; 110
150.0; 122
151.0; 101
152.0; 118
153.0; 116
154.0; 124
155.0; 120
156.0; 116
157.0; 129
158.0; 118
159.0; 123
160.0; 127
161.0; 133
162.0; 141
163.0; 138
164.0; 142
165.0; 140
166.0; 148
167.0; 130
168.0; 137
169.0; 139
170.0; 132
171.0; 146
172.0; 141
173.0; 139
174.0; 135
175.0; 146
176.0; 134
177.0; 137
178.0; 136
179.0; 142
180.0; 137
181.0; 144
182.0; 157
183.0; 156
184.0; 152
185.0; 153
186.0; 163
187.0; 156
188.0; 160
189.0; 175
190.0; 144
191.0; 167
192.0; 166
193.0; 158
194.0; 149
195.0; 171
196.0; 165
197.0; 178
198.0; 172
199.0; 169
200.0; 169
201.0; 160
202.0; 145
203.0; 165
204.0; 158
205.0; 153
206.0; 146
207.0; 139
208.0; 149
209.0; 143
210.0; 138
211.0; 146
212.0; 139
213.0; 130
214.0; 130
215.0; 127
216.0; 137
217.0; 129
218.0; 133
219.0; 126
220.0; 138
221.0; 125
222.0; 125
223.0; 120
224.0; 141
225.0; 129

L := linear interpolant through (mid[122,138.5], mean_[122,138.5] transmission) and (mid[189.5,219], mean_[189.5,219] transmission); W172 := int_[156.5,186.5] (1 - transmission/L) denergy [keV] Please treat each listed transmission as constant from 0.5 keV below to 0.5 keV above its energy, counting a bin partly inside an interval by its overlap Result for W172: 0.3 keV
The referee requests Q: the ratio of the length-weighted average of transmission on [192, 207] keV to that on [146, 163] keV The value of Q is 1.31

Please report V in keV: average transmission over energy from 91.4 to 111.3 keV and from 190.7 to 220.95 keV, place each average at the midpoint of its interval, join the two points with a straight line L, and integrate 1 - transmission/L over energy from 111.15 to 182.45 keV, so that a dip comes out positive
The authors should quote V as 4.6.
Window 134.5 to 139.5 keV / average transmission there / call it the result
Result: 133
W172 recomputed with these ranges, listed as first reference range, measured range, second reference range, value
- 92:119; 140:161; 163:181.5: 2.1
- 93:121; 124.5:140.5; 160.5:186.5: 0.8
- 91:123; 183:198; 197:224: -2.1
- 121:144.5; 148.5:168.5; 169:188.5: 1.7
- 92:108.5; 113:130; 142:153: -0.1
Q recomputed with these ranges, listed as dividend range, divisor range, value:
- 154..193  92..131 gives 1.08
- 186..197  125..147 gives 1.24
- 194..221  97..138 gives 1.12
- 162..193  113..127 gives 1.12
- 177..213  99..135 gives 1.17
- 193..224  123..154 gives 1.15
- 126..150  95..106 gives 0.97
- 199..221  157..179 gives 1.05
